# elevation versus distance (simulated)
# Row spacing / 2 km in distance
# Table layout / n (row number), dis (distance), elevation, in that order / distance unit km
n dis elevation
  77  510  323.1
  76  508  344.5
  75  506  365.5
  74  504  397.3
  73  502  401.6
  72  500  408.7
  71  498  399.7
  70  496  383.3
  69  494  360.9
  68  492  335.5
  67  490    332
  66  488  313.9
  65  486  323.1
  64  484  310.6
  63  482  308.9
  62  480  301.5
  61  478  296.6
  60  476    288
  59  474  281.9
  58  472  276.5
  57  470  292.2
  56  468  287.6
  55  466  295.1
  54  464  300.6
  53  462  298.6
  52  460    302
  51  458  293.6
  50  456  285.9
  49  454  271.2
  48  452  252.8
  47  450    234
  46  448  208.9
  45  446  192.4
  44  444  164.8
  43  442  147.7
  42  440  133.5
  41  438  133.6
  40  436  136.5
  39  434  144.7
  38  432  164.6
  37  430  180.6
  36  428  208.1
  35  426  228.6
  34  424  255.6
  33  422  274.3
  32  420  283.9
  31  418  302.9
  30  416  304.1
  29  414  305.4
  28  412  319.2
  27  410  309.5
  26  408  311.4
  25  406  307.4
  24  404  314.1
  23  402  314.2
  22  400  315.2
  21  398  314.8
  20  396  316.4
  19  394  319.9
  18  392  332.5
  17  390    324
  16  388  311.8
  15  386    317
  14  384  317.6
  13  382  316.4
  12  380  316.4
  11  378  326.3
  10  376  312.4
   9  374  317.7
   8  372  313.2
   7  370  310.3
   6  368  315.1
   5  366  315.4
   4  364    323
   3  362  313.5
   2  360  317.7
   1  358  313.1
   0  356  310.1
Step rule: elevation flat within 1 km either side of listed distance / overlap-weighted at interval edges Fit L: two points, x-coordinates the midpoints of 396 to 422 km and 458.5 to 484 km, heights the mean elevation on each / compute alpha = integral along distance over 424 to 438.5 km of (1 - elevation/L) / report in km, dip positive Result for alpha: 6.0 km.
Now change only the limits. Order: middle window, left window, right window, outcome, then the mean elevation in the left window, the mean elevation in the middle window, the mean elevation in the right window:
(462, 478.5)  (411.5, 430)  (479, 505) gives 1.8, 269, 290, 352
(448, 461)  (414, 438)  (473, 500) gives 0.3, 225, 268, 329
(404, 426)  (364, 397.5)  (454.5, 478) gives 0.9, 318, 295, 291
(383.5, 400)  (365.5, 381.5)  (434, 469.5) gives -1.3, 316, 319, 230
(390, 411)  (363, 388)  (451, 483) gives -0.5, 317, 316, 290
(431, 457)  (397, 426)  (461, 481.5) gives 9.3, 300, 190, 292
